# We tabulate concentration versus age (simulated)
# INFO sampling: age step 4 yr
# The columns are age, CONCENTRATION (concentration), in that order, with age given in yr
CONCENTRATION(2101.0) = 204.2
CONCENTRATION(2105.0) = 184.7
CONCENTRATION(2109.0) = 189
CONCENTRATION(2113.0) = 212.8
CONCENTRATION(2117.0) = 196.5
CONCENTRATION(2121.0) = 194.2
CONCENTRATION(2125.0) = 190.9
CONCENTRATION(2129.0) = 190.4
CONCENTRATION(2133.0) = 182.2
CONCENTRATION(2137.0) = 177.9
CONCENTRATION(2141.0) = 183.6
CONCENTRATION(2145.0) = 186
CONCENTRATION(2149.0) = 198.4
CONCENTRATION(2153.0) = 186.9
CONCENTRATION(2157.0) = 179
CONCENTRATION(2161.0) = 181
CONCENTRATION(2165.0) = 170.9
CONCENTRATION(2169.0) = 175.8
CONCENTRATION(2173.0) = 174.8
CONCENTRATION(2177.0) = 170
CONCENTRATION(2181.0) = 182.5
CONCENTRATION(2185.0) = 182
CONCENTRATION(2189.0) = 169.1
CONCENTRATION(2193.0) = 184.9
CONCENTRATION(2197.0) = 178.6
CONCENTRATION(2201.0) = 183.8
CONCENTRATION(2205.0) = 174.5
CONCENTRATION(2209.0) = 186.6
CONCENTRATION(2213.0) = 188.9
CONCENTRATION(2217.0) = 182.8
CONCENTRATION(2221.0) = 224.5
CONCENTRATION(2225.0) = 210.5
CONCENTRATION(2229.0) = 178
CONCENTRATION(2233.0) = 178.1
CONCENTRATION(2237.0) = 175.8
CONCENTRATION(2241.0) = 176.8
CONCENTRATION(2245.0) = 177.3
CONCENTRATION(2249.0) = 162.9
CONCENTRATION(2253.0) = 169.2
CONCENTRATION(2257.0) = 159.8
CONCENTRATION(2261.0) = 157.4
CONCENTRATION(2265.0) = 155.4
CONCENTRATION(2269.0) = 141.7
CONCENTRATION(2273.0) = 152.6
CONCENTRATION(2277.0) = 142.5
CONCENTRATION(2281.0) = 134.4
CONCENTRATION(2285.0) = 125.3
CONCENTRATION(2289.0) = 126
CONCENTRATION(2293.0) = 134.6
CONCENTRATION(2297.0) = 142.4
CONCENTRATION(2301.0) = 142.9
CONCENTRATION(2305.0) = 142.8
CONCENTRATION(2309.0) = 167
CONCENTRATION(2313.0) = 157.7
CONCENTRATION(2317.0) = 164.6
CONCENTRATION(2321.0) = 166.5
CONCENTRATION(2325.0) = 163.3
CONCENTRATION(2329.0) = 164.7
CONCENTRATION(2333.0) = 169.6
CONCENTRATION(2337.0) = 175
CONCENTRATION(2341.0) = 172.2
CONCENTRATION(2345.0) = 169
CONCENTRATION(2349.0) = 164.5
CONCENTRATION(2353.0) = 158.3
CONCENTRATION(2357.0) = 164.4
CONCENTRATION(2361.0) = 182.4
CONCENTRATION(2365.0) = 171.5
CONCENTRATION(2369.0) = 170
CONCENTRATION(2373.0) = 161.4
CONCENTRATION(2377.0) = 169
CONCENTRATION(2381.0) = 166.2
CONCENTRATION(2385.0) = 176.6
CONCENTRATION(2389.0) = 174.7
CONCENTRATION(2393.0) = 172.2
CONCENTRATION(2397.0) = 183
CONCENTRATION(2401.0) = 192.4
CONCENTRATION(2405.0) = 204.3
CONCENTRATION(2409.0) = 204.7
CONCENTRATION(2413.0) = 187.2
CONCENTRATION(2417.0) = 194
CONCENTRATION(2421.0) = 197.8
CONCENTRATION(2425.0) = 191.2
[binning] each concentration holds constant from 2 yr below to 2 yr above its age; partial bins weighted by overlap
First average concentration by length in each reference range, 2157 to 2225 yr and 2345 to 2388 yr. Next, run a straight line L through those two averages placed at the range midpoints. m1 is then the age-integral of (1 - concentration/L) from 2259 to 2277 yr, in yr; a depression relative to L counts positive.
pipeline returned 2.6 yr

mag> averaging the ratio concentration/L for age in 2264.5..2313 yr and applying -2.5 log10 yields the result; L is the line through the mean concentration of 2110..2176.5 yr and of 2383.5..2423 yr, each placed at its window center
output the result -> 0.298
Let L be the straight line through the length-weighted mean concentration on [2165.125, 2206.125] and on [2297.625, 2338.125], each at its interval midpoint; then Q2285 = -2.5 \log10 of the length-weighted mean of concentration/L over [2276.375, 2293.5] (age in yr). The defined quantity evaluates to 0.24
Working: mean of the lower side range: 177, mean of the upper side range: 160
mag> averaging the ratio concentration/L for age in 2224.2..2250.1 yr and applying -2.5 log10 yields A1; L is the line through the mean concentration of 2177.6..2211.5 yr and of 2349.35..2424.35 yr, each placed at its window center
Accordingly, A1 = 0.00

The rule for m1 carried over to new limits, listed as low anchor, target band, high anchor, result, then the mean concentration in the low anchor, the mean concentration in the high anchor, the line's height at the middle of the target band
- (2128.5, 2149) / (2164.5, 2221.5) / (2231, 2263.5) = -1.31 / 185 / 169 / 177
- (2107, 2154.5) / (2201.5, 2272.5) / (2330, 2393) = 1.98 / 191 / 170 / 181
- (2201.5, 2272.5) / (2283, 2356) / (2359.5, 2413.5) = 9.01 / 176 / 179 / 178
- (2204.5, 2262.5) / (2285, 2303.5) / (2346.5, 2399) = 4.27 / 181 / 170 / 176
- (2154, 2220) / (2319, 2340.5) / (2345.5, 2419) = 1.20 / 180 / 177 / 178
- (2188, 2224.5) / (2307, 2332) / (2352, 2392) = 1.59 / 187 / 170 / 175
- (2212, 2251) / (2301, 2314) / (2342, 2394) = 1.67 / 185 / 169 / 176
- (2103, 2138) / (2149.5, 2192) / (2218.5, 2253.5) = 2.29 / 191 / 184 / 188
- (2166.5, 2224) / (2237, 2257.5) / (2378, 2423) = 1.49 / 183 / 186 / 184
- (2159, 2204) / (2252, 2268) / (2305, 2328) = 0.93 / 178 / 162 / 169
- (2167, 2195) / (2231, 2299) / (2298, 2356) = 6.10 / 177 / 162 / 169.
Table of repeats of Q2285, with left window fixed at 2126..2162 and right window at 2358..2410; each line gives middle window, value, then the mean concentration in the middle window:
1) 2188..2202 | 0.03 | 179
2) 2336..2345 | 0.04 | 172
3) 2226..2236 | 0.01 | 181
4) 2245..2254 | 0.09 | 168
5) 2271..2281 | 0.24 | 145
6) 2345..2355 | 0.10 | 163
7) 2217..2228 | -0.14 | 208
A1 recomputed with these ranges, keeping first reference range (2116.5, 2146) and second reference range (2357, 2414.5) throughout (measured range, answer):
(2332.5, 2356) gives 0.08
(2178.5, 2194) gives 0.04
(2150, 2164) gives 0.02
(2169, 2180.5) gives 0.07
